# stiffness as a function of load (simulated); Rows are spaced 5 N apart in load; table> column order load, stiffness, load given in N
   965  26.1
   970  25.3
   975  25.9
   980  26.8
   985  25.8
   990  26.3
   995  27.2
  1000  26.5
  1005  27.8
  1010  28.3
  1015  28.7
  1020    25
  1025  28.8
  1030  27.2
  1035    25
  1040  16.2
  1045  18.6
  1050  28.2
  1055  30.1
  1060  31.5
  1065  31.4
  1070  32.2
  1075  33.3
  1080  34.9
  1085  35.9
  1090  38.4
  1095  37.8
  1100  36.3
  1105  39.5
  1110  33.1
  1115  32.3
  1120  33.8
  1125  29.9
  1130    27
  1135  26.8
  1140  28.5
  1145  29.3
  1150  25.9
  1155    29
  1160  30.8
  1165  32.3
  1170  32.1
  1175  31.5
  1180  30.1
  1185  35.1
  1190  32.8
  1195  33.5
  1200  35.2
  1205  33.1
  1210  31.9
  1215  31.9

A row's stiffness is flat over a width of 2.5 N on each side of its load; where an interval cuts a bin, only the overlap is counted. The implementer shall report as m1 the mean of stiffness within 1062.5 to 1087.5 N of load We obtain 33.5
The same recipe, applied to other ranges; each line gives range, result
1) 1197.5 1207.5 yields 34.1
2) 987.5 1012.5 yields 27.2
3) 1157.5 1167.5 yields 31.6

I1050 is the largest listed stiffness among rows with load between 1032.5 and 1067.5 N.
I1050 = 31.5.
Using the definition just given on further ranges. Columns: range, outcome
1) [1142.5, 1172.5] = 32.3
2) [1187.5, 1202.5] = 35.2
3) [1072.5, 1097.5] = 38.4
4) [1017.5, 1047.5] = 28.8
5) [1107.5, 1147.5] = 33.8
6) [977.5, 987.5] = 26.8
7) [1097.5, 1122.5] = 39.5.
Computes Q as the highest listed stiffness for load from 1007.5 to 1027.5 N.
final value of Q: 28.8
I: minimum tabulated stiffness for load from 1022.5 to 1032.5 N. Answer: 27.2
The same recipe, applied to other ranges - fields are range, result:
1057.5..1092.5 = 31.4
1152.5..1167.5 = 29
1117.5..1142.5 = 26.8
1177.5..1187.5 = 30.1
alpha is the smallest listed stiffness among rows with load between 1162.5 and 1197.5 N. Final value 30.1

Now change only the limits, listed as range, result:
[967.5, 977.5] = 25.3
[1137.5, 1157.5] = 25.9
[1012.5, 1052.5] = 16.2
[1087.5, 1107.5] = 36.3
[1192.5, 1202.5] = 33.5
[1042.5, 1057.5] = 18.6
